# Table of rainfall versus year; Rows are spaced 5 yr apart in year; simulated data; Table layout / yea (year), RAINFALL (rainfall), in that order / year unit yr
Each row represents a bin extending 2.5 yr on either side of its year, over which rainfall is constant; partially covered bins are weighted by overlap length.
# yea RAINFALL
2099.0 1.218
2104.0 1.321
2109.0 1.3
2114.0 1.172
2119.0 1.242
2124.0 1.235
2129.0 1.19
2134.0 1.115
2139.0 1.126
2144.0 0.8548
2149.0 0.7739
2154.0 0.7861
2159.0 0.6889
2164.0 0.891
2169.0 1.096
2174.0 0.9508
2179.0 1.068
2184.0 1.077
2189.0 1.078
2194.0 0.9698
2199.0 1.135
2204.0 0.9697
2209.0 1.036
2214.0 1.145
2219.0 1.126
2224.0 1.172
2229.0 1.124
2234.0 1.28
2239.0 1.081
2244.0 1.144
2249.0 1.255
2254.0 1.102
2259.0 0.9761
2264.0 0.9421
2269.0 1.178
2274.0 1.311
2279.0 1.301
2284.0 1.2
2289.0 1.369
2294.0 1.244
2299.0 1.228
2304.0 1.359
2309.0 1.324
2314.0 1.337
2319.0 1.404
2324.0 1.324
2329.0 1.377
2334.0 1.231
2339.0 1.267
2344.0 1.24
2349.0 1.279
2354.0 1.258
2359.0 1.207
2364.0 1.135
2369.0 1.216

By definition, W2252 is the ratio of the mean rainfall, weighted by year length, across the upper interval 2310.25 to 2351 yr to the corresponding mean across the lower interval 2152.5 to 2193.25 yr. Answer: 1.36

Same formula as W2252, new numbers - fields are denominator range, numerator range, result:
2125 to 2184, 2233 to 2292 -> 1.21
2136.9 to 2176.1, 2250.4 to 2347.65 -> 1.40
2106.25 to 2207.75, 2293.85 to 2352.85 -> 1.26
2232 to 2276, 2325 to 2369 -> 1.10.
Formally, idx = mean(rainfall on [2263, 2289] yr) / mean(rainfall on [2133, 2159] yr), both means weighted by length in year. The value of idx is 1.36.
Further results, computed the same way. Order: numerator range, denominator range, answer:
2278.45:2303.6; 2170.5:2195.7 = 1.23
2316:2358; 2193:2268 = 1.18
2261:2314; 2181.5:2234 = 1.14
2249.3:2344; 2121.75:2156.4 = 1.24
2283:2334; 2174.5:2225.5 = 1.23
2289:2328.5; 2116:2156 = 1.27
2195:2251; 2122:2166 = 1.17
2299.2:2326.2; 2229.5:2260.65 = 1.17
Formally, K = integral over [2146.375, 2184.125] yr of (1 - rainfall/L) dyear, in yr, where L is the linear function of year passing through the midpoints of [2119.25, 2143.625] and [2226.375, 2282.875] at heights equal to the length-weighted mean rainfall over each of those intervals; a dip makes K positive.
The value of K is 7.97 yr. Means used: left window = 1.15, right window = 1.16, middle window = 0.906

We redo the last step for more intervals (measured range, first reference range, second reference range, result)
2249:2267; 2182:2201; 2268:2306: 2.4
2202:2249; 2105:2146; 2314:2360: 3.7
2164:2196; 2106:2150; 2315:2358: 3.8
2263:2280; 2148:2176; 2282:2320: 0.3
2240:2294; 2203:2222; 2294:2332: 1.7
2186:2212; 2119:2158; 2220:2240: 1.7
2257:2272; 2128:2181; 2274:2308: 2.2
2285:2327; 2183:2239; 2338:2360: -4.0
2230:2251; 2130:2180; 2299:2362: -1.3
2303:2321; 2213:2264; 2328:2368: -2.2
